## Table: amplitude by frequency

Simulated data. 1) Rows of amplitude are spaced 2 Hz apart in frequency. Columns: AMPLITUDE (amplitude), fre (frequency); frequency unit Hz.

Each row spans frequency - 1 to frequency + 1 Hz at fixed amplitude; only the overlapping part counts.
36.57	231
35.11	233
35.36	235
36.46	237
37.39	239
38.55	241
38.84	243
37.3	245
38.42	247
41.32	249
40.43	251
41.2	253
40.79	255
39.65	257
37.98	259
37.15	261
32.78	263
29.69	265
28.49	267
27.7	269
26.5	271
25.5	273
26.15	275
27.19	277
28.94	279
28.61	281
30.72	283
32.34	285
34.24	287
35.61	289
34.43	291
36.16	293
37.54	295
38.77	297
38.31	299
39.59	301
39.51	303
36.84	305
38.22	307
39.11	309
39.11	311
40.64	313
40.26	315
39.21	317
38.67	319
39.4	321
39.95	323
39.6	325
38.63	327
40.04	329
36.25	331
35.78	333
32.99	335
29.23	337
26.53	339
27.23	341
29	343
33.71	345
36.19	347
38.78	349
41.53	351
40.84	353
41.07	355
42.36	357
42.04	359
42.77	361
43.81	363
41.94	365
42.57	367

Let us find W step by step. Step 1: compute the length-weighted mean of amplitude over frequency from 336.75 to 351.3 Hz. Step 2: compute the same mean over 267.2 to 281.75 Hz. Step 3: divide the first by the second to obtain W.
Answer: 1.2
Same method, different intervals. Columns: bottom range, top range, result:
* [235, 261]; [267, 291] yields 0.76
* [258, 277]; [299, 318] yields 1.30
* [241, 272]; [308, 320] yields 1.10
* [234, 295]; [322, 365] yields 1.09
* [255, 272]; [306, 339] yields 1.14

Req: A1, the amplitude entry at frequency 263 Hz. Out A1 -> 32.78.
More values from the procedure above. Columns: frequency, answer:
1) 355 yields 41.07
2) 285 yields 32.34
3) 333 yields 35.78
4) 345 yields 33.71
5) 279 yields 28.94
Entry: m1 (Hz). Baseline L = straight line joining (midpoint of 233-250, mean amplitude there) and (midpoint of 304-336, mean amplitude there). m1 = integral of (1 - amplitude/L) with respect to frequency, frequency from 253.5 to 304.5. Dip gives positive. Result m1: 6.17 Hz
